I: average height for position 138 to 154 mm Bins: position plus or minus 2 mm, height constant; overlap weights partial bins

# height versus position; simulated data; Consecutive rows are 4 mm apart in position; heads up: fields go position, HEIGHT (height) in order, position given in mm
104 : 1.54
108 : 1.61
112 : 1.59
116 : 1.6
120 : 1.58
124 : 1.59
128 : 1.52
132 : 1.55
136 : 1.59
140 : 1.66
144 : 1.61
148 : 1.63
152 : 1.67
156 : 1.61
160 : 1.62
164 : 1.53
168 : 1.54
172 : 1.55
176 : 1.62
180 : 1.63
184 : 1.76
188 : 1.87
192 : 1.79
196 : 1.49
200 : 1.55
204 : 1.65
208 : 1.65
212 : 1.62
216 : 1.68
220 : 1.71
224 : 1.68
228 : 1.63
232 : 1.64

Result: 1.64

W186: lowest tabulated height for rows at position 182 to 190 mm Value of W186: 1.76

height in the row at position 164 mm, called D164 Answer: 1.53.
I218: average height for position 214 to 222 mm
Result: 1.69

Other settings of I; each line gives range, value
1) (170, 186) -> 1.64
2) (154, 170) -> 1.58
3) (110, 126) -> 1.59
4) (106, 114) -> 1.6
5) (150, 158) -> 1.64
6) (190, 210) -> 1.63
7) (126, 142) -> 1.58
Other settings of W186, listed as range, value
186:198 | 1.49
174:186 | 1.62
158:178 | 1.53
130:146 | 1.55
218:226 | 1.68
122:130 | 1.52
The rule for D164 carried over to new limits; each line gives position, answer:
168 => 1.54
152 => 1.67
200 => 1.55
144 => 1.61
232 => 1.64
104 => 1.54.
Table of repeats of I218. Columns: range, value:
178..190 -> 1.75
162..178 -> 1.56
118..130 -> 1.56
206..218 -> 1.65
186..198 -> 1.72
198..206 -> 1.6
